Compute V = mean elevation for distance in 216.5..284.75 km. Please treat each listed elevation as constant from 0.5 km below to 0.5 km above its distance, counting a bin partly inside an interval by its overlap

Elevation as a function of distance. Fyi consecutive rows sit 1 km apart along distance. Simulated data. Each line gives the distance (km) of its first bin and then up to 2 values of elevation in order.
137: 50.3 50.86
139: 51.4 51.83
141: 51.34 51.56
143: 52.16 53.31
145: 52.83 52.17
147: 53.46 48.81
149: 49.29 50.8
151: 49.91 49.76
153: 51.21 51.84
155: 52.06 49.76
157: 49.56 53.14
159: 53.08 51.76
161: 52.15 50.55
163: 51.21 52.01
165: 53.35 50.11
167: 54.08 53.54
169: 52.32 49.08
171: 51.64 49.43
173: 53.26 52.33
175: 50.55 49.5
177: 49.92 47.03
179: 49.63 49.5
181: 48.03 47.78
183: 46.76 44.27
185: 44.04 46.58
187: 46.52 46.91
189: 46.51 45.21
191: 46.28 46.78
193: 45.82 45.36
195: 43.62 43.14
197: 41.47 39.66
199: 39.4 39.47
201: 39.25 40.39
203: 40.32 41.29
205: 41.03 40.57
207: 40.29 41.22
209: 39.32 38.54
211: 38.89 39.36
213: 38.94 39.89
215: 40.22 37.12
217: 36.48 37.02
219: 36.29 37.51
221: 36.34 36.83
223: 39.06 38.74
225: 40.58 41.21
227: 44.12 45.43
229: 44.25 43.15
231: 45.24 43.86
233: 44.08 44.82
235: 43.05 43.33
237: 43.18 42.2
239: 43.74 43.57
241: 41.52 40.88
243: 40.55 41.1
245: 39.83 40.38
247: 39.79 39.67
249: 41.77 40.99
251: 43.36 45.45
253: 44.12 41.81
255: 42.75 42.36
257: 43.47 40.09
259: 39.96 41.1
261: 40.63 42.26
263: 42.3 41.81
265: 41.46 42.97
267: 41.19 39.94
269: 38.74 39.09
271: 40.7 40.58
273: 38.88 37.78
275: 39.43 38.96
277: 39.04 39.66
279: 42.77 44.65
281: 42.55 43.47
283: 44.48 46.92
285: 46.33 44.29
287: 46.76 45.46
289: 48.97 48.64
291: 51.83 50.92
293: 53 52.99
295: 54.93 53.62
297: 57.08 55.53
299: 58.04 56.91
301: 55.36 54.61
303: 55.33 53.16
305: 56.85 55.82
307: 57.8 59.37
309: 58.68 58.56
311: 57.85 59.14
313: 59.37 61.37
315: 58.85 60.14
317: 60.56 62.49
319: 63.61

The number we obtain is 41.4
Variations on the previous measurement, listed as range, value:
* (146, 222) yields 46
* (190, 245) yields 41.2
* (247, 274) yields 41.3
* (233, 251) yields 41.9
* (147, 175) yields 51.4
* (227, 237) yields 44.1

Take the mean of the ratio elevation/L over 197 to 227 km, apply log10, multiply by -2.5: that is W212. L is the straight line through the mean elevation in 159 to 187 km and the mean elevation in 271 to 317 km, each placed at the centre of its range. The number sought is 0.27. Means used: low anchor 50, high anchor 50.8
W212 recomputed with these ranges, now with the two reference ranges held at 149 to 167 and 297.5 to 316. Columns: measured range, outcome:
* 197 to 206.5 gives 0.302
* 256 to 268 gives 0.317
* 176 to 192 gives 0.116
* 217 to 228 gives 0.354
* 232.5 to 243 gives 0.261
